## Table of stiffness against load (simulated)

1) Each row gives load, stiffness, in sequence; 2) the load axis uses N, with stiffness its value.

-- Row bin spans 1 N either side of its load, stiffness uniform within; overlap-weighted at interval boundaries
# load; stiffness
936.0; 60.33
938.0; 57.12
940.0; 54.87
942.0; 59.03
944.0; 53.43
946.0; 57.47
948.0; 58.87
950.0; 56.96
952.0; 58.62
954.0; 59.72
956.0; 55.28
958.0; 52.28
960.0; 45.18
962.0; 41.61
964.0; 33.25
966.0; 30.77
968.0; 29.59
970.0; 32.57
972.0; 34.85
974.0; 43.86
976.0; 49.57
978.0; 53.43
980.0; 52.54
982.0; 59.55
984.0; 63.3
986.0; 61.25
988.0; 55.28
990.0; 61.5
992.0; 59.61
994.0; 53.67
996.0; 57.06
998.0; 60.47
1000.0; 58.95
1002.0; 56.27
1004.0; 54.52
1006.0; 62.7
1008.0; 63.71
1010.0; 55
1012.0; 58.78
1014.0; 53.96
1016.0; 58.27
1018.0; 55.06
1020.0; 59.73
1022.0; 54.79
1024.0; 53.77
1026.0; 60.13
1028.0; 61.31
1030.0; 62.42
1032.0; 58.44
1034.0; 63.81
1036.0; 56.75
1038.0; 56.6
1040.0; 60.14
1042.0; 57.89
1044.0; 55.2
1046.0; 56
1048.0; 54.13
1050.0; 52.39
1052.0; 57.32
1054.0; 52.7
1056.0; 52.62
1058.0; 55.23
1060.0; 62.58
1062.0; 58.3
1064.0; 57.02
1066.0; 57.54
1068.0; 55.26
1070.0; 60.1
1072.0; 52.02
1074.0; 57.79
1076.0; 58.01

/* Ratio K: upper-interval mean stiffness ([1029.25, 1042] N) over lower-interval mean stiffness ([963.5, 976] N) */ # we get 1.7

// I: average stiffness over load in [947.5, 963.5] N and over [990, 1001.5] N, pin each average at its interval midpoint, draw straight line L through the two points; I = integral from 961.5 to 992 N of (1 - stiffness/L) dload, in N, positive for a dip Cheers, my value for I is 4.64 N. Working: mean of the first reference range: 52.8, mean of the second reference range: 58.2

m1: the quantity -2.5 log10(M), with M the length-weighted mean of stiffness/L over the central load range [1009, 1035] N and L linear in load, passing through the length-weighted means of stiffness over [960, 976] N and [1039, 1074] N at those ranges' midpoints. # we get -0.19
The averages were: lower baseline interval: 36.7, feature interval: 58.1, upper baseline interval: 56.3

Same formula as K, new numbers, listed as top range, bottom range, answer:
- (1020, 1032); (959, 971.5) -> 1.65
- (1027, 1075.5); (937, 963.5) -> 1.06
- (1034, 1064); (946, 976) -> 1.23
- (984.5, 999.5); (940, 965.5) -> 1.12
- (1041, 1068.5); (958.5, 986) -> 1.26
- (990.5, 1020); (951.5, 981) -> 1.30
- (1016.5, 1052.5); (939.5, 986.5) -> 1.16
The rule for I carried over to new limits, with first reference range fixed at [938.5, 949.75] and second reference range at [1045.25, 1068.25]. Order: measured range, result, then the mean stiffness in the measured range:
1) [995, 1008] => -0.6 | 58.7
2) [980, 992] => -0.6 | 59.5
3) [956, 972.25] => 5.1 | 38.7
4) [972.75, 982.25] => 1.0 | 50.7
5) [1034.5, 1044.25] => -0.3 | 57.8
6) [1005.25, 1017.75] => -0.5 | 58.4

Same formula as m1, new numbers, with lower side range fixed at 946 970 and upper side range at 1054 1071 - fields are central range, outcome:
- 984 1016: -0.142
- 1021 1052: -0.058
